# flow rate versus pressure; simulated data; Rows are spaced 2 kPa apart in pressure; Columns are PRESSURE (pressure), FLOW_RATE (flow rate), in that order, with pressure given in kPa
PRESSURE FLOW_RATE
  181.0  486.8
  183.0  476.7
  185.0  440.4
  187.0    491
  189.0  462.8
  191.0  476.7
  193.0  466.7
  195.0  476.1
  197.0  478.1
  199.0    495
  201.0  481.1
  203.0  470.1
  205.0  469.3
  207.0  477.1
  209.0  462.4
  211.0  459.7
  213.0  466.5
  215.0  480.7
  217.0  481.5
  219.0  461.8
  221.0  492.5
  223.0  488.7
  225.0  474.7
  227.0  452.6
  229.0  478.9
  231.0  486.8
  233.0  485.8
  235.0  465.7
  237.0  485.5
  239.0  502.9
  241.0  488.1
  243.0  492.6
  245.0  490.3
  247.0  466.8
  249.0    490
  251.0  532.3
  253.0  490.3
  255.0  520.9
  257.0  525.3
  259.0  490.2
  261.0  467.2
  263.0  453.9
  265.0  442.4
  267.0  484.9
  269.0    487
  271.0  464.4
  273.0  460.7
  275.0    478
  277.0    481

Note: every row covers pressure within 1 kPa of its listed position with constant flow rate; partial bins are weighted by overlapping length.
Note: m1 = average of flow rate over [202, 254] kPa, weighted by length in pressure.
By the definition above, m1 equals 481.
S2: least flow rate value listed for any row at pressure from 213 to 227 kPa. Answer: 452.6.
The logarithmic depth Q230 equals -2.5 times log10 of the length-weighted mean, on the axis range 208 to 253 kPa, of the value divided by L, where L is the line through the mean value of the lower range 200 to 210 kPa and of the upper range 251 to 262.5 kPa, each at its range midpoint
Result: 0.01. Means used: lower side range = 472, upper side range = 500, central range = 481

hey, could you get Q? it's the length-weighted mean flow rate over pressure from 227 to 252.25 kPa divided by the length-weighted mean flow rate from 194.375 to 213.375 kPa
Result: 1.0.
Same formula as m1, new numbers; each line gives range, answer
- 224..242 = 480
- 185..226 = 475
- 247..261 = 502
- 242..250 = 485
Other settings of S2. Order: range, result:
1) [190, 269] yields 442.4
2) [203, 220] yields 459.7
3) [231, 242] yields 465.7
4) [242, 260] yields 466.8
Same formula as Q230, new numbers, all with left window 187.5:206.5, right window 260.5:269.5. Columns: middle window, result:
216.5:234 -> -0.01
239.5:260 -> -0.07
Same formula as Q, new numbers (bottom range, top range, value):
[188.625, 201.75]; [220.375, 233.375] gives 1.00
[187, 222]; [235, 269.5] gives 1.03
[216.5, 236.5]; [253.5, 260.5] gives 1.06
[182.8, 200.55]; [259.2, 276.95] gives 0.99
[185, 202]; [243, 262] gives 1.04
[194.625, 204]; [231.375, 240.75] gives 1.01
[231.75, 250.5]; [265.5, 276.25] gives 0.97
